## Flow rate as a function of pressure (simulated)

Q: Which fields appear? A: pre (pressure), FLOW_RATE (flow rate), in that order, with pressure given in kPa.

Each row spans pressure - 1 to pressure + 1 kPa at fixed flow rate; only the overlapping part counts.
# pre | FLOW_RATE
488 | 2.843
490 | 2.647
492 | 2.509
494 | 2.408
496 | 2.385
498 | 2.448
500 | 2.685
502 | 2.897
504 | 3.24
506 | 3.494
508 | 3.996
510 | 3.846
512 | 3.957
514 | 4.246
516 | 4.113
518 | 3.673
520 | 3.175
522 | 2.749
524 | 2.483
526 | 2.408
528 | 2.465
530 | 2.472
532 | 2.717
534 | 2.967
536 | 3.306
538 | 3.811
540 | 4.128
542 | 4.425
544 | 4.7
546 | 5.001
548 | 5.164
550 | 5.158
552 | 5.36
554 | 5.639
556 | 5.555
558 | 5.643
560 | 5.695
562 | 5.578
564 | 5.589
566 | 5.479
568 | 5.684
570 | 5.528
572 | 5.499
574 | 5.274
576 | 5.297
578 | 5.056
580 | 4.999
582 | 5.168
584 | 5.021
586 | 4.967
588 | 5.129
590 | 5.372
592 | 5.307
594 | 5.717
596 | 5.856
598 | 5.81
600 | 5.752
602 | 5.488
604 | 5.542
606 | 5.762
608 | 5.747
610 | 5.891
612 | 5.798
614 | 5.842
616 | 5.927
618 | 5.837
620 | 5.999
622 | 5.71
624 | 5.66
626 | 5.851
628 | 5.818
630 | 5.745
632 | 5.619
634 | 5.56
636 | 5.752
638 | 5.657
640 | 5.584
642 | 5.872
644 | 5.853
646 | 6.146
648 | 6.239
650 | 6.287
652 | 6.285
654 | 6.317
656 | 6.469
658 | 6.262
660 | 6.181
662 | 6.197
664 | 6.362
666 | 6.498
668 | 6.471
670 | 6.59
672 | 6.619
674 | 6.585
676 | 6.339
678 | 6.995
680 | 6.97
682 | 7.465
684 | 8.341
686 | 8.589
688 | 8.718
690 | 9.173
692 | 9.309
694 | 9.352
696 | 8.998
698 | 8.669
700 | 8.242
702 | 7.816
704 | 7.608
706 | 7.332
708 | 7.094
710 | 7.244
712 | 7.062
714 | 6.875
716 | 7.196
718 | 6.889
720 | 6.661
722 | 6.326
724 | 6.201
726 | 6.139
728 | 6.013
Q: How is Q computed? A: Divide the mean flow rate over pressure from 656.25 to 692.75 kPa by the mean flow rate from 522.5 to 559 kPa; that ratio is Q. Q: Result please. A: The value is 1.77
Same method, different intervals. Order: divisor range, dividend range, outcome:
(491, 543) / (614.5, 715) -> 2.13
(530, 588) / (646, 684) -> 1.33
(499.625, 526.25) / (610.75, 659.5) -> 1.74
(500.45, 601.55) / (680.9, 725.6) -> 1.71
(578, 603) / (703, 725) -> 1.30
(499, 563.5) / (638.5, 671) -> 1.56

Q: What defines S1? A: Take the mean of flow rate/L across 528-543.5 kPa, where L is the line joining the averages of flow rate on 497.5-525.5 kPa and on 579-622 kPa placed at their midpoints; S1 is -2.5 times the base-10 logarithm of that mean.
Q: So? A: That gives 0.176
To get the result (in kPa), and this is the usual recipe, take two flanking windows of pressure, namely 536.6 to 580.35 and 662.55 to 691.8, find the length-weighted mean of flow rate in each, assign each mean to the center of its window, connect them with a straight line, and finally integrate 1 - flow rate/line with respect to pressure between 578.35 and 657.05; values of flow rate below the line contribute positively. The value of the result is 6.46 kPa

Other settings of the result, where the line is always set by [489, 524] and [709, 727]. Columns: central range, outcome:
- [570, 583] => -2.6 kPa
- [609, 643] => -3.9 kPa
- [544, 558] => -4.8 kPa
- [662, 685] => -3.2 kPa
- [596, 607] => -2.1 kPa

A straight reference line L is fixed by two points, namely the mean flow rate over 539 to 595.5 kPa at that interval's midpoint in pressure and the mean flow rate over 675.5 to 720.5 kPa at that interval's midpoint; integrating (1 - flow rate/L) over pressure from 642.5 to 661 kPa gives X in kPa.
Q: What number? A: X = 1.8 kPa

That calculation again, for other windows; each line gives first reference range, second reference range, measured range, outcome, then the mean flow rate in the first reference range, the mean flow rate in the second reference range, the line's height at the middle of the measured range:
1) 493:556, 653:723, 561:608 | -4.5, 3.63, 7.31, 4.98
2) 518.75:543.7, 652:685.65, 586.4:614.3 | -4.0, 3.14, 6.69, 4.93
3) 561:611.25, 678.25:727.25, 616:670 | 4.2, 5.46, 7.66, 6.53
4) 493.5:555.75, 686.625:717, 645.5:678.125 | 3.1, 3.63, 8.05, 7.05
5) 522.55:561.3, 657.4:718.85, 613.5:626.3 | 0.2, 4.16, 7.43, 5.9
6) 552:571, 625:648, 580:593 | 1.2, 5.59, 5.79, 5.65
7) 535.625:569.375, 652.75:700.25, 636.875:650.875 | 1.7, 5.09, 7.39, 6.78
